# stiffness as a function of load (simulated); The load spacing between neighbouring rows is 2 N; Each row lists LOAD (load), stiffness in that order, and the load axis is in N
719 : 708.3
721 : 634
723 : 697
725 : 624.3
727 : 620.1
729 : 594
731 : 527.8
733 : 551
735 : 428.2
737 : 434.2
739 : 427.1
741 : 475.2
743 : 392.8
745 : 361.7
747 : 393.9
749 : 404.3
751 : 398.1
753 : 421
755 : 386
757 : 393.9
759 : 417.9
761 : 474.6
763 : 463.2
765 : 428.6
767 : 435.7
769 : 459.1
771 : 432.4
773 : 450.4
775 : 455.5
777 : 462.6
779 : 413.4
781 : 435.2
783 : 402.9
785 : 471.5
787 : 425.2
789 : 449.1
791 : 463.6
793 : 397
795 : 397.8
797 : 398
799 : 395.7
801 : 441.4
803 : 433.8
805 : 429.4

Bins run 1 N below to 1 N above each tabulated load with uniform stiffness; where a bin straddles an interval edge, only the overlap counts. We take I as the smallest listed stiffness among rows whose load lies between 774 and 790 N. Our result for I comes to 402.9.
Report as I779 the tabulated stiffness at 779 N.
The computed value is 413.4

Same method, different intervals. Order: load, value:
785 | 471.5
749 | 404.3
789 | 449.1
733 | 551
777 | 462.6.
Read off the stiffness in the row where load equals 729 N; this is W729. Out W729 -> 594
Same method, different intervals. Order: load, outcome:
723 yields 697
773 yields 450.4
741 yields 475.2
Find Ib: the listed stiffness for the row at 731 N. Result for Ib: 527.8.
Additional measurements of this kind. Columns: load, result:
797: 398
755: 386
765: 428.6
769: 459.1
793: 397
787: 425.2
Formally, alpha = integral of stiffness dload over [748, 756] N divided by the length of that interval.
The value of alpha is 402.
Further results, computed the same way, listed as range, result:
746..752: 399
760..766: 455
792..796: 397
